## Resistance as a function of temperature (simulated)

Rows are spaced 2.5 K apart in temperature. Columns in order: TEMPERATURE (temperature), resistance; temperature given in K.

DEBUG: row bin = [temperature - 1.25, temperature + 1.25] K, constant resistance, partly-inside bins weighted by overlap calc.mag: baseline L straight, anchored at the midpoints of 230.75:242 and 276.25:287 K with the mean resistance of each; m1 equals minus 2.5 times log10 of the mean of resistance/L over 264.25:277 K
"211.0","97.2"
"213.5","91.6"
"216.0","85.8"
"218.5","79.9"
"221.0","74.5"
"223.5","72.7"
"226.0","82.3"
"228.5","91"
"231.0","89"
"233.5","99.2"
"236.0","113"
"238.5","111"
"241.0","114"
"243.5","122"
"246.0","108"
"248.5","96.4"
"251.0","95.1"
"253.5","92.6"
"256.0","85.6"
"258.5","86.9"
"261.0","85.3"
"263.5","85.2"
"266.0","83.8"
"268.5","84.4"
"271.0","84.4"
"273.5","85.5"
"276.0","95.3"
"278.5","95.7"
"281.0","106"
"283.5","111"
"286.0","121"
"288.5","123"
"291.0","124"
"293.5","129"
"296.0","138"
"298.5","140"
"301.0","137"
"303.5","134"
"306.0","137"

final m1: 0.230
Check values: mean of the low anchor 106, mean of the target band 86.5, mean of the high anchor 107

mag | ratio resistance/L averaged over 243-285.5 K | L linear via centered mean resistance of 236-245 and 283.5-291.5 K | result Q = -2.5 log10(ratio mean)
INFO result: 0.24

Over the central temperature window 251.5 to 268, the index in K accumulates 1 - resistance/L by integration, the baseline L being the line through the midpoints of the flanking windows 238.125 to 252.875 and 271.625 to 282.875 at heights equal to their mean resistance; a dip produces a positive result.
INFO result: 2.4 K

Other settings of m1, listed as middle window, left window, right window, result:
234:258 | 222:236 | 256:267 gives -0.19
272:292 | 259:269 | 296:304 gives 0.04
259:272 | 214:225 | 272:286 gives 0.13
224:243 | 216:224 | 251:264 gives -0.22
